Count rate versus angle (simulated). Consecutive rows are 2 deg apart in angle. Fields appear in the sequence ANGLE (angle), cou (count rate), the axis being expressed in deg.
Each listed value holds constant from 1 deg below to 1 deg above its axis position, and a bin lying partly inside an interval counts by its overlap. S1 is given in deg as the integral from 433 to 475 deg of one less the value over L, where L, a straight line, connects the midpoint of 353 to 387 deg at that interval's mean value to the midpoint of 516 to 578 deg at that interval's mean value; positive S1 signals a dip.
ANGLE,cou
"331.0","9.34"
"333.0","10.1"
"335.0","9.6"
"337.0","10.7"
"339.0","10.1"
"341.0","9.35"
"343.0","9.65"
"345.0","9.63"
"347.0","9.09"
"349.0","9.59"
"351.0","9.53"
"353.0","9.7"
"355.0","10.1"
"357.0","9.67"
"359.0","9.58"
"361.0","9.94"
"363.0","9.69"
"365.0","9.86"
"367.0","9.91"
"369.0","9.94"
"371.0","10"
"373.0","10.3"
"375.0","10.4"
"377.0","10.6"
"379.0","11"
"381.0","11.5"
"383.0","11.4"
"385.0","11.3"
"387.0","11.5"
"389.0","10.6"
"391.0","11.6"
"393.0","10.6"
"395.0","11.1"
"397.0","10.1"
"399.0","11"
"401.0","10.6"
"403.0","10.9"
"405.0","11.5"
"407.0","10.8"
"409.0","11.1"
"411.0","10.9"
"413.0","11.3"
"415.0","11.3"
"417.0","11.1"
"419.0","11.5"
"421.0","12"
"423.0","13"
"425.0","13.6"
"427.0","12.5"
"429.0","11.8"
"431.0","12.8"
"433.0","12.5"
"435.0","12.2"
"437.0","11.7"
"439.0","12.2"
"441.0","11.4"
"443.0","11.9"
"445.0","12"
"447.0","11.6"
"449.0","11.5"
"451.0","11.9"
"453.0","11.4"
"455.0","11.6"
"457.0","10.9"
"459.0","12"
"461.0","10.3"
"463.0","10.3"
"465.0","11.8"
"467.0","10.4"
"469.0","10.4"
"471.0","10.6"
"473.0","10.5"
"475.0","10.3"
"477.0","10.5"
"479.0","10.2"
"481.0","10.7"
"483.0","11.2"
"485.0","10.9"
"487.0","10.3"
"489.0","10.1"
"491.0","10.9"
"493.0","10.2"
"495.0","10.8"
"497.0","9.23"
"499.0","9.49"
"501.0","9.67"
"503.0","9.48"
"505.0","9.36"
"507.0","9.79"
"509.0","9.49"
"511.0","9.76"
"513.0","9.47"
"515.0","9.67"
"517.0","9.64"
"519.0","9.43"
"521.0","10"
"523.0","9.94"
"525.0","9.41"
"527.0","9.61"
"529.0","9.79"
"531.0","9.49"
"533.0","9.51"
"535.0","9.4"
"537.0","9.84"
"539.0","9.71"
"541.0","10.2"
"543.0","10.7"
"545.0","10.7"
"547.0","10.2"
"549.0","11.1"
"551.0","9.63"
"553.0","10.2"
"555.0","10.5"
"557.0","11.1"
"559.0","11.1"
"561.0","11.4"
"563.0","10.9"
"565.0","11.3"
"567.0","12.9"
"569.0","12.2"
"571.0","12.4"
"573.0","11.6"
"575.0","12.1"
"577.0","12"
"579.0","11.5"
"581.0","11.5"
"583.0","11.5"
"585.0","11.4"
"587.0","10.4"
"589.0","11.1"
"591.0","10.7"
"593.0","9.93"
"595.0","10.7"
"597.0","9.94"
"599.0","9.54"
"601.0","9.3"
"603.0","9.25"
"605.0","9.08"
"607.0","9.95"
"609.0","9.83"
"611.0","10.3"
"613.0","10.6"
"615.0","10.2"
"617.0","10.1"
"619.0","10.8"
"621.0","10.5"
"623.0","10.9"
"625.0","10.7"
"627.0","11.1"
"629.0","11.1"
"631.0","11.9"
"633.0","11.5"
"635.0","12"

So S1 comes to -3.5 deg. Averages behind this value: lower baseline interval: 10.3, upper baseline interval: 10.6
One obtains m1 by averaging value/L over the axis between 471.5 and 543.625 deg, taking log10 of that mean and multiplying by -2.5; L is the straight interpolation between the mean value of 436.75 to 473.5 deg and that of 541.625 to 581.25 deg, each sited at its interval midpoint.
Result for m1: 0.13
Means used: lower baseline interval 11.3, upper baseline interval 11.2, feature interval 9.96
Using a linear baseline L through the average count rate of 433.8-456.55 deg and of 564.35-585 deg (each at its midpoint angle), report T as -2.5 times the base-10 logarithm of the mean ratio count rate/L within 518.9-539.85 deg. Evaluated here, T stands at 0.22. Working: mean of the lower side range 11.7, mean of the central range 9.66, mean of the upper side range 11.9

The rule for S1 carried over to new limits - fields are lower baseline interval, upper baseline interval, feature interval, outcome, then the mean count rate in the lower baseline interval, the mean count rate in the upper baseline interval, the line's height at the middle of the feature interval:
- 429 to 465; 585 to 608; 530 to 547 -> 1.14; 11.7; 10.1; 10.7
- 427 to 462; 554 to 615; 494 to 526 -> 4.73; 11.8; 10.9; 11.3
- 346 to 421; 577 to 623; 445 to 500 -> -1.33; 10.6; 10.4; 10.5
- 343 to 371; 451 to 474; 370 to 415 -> -3.48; 9.72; 11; 10.1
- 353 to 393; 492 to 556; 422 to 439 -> -3.77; 10.5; 9.86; 10.2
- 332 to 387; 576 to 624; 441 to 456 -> -2.11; 10.1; 10.5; 10.2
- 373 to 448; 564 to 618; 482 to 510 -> 2.72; 11.5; 10.8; 11.1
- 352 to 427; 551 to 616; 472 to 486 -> 0.29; 10.9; 10.8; 10.8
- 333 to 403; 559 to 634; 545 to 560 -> 0.28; 10.3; 10.9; 10.8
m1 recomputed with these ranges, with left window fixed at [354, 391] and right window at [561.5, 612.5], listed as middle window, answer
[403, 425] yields -0.10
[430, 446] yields -0.15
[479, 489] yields 0.00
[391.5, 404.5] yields -0.03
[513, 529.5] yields 0.11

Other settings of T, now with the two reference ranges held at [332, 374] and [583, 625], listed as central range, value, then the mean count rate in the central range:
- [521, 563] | 0.00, 10.2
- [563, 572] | -0.18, 12.1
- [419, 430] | -0.25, 12.5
